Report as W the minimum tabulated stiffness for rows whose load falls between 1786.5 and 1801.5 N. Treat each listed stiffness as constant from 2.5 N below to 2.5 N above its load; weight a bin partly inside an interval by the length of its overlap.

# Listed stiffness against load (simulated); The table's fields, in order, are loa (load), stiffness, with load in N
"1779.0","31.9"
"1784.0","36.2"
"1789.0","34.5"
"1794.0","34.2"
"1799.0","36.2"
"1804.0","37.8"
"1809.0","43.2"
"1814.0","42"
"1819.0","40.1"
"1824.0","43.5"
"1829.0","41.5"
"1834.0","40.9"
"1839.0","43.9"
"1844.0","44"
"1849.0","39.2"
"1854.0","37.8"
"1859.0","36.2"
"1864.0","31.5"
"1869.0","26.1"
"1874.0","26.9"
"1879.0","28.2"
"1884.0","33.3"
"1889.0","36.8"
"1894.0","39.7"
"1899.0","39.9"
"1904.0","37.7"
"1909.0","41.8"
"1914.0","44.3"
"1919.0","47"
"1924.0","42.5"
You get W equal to 34.2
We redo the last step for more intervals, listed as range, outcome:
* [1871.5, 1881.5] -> 26.9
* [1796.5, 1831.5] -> 36.2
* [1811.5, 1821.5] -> 40.1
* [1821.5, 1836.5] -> 40.9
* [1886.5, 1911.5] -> 36.8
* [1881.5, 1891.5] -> 33.3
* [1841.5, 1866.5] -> 31.5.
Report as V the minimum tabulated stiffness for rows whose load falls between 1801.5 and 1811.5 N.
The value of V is 37.8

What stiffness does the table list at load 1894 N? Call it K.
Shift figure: 39.7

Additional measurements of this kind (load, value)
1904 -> 37.7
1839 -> 43.9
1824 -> 43.5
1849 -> 39.2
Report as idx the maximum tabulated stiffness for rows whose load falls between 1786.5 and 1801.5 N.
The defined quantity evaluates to 36.2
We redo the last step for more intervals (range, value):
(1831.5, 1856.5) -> 44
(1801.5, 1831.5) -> 43.5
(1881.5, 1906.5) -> 39.9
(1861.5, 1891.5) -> 36.8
